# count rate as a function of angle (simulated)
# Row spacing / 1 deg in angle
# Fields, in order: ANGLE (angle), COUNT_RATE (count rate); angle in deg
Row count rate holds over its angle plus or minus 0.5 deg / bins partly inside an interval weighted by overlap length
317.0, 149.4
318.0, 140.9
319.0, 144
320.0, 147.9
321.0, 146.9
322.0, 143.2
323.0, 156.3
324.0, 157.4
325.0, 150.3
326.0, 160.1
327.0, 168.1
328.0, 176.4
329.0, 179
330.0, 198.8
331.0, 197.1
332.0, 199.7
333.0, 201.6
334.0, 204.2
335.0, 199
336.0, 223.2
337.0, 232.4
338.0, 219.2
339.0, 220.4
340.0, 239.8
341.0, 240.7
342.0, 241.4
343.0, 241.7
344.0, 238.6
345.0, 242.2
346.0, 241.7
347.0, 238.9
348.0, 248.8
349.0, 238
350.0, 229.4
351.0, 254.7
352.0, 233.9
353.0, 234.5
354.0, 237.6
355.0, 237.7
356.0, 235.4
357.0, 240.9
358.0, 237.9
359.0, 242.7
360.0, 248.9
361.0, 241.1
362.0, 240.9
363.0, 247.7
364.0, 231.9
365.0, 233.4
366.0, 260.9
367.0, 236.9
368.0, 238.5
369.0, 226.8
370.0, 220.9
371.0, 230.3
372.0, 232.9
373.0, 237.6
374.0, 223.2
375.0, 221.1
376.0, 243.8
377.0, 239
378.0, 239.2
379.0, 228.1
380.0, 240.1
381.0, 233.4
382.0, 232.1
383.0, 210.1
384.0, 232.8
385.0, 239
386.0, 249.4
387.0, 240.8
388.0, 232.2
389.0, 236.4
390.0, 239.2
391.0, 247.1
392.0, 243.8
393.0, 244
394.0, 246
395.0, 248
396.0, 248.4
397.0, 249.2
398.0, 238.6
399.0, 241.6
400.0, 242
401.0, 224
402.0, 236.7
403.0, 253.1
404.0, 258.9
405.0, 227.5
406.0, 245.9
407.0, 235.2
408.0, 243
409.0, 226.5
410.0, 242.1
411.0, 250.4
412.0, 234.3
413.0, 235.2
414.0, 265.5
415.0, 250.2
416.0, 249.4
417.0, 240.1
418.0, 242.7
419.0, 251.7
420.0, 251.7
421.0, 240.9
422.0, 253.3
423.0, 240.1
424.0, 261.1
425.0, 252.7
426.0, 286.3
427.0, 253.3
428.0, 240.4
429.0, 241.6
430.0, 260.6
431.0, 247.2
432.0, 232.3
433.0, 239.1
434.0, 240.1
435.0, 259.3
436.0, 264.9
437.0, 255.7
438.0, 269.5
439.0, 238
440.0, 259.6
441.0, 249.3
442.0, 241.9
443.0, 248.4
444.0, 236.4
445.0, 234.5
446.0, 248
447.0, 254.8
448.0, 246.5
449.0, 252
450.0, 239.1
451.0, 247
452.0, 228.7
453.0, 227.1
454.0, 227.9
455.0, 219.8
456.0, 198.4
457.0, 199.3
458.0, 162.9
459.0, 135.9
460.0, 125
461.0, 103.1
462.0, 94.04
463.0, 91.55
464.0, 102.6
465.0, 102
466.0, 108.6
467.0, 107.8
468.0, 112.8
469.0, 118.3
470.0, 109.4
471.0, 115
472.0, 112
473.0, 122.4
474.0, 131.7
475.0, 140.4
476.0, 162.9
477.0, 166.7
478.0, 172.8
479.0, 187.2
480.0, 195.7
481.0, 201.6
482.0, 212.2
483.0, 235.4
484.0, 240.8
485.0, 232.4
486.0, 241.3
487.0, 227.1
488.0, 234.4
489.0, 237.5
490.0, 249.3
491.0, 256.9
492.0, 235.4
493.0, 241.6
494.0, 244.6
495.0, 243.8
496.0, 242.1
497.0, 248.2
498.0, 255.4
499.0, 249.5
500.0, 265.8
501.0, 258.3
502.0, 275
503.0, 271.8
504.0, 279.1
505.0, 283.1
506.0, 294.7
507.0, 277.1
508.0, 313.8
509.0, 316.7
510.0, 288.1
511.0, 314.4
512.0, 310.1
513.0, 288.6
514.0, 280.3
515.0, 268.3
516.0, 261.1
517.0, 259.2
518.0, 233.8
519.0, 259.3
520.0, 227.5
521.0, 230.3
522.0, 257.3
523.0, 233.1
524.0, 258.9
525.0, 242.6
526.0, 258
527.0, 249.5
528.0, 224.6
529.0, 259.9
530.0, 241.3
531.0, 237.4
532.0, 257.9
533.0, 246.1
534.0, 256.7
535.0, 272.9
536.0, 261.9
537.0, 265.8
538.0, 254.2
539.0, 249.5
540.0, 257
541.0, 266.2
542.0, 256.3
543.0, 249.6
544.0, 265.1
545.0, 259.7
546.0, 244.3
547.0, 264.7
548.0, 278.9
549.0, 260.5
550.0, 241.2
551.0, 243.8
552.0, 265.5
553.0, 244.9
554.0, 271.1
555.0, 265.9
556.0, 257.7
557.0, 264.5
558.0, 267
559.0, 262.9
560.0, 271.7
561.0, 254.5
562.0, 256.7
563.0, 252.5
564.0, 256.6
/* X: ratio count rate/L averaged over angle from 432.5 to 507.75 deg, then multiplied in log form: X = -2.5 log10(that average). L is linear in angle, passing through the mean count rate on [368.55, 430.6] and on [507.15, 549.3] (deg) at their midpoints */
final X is 0.20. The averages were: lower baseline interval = 241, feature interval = 210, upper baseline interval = 262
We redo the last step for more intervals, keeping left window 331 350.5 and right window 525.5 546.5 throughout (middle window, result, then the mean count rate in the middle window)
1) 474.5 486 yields 0.24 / 197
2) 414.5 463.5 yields 0.05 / 229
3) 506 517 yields -0.16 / 290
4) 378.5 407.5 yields -0.02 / 239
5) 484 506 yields -0.01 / 252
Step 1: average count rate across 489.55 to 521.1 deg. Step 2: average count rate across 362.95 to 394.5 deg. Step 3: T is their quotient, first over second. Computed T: 1.1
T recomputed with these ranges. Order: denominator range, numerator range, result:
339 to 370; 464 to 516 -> 0.92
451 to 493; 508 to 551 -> 1.49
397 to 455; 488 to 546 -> 1.06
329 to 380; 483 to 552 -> 1.11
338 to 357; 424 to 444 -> 1.06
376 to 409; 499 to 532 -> 1.11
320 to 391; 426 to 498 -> 0.92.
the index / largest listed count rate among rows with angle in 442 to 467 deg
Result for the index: 254.8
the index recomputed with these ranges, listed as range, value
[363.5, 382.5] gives 260.9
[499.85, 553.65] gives 316.7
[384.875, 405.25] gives 258.9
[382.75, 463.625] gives 286.3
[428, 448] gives 269.5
